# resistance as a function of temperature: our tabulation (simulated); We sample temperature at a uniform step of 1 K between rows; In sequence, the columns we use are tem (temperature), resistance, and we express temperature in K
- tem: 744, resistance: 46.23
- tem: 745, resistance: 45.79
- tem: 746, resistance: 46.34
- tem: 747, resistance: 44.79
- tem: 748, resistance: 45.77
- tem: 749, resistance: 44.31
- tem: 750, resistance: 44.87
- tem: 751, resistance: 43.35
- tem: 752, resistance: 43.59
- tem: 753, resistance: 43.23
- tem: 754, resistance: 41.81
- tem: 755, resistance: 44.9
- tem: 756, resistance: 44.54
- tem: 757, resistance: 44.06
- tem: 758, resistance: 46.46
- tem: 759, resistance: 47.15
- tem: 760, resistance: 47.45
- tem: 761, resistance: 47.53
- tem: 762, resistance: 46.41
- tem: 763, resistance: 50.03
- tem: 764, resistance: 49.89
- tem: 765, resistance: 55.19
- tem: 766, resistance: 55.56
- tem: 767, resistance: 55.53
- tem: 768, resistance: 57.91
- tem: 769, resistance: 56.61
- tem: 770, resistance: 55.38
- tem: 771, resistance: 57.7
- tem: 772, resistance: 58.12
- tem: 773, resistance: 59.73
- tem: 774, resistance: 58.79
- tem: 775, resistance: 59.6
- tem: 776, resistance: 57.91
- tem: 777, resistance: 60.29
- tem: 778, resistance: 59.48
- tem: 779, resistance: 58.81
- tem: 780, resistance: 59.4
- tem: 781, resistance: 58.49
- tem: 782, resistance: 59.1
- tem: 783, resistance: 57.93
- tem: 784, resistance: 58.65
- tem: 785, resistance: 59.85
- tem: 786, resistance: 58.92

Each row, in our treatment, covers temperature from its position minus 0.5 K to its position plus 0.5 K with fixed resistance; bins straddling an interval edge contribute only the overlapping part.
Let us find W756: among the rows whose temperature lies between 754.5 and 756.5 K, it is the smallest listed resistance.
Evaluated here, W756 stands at 44.54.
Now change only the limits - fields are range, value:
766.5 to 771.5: 55.38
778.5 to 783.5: 57.93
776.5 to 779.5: 58.81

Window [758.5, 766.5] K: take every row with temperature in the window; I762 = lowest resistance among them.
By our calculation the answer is 46.41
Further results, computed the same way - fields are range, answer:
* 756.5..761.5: 44.06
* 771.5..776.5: 57.91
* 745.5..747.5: 44.79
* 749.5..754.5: 41.81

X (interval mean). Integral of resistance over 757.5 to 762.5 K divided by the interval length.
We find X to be 47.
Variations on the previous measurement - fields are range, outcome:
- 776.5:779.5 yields 59.5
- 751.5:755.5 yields 43.4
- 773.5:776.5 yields 58.8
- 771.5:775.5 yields 59.1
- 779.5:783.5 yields 58.7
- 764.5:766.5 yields 55.4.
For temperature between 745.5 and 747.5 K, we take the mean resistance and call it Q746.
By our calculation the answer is 45.6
